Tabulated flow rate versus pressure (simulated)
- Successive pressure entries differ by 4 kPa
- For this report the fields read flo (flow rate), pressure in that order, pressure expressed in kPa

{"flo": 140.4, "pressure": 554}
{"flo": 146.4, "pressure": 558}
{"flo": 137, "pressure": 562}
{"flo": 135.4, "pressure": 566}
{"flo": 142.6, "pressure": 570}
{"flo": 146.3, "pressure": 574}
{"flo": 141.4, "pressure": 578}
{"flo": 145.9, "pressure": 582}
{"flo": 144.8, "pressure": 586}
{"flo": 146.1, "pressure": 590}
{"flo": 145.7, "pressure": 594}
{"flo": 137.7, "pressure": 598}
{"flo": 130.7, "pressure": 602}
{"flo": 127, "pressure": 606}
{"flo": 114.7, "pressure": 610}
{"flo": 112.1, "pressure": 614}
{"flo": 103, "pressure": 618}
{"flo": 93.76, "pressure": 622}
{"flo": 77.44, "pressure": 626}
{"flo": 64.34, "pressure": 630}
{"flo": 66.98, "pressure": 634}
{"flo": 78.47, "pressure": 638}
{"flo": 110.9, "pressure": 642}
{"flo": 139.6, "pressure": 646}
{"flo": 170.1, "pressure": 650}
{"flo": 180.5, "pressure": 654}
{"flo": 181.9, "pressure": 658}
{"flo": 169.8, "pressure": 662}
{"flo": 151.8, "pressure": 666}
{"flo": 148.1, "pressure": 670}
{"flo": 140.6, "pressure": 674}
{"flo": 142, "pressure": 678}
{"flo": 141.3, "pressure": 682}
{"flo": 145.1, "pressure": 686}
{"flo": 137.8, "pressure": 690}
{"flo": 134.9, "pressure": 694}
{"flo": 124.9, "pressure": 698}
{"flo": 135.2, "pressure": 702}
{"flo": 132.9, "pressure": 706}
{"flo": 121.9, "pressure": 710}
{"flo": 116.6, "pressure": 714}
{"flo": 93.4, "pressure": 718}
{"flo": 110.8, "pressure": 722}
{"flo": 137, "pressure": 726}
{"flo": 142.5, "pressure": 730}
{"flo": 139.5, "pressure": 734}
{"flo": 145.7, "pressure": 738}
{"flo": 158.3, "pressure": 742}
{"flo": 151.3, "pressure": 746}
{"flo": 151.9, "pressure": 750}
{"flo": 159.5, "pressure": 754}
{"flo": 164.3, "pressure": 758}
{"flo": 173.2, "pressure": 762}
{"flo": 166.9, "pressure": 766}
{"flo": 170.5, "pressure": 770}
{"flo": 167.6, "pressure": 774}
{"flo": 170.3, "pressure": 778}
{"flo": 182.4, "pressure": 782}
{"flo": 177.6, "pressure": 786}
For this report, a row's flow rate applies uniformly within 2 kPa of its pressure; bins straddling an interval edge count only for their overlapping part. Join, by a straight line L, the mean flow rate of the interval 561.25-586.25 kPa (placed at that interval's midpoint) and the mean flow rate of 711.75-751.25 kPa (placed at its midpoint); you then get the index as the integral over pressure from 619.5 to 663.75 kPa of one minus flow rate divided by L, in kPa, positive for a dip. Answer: 5.7 kPa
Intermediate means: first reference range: 142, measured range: 121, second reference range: 134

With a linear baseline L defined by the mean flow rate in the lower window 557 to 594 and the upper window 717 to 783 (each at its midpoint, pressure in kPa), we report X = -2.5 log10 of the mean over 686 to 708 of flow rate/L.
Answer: 0.12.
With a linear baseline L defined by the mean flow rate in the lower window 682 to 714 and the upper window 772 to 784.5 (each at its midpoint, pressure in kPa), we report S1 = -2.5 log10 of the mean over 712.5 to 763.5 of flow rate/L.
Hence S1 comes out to 0.088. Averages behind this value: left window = 133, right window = 174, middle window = 142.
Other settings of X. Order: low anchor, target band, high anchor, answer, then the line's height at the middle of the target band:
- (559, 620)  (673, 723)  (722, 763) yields 0.13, 145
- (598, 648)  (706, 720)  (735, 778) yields 0.24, 142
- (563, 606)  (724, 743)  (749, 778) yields 0.13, 162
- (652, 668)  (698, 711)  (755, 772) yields 0.29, 170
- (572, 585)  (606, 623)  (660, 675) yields 0.33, 148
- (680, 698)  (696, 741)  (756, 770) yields 0.17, 150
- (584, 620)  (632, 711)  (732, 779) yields 0.04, 143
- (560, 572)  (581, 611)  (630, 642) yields -0.22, 112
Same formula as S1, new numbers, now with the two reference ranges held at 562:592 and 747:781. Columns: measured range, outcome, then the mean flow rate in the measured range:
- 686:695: 0.134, 138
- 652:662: -0.173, 179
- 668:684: 0.087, 143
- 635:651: 0.265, 118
